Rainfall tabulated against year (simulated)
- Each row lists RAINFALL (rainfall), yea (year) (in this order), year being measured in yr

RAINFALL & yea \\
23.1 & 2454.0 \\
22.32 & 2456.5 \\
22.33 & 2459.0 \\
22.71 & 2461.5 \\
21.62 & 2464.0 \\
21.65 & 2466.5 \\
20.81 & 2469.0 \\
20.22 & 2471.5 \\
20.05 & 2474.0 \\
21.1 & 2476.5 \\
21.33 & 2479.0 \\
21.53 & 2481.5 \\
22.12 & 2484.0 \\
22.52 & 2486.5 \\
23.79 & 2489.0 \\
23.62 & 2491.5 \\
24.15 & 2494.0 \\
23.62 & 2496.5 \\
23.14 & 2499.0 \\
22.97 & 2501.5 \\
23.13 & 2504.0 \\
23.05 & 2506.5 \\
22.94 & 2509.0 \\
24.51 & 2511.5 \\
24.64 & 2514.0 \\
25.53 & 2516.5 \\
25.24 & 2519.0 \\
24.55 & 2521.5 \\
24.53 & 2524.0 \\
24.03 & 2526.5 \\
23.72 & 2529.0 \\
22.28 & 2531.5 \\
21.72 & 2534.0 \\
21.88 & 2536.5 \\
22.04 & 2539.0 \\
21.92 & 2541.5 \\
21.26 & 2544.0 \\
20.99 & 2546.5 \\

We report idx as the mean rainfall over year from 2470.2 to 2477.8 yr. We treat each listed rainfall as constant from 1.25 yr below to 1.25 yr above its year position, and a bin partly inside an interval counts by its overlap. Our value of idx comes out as 20.5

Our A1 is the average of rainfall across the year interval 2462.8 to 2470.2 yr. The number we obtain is 21.4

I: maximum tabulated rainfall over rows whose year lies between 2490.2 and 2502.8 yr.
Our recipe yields 24.15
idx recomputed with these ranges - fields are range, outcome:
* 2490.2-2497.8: 23.8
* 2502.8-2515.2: 23.7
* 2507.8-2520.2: 24.6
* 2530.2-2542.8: 22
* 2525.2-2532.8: 23.3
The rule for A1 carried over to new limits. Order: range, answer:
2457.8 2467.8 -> 22.1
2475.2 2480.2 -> 21.2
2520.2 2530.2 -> 24.2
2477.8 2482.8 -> 21.4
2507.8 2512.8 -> 23.7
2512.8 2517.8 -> 25.1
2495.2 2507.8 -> 23.2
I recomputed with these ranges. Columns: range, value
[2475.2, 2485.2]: 22.12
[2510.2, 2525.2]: 25.53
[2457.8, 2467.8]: 22.71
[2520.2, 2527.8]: 24.55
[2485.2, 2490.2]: 23.79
